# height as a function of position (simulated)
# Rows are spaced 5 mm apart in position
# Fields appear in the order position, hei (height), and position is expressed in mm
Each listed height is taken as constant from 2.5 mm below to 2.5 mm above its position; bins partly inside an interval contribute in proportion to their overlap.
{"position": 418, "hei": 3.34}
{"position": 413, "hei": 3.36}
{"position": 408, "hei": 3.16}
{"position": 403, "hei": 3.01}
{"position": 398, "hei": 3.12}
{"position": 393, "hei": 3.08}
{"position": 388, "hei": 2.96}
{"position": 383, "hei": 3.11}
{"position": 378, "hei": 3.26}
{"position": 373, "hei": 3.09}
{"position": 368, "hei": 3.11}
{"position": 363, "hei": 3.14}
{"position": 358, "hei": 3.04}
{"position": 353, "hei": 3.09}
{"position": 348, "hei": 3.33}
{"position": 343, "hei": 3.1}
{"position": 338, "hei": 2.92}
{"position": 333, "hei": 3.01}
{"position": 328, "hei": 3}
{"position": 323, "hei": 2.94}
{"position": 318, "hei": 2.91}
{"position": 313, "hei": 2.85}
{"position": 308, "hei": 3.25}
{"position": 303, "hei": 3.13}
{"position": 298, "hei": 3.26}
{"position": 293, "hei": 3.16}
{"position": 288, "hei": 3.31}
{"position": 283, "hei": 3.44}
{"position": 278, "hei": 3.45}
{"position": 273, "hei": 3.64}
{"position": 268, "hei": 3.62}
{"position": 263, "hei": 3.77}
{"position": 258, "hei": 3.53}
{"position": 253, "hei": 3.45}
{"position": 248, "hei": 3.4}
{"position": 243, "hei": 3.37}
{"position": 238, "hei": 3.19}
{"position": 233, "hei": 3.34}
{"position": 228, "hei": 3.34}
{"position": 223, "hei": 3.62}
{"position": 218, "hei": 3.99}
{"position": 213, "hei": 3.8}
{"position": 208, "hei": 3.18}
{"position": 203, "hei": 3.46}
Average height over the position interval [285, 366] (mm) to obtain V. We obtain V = 3.09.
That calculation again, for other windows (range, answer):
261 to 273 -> 3.68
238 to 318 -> 3.35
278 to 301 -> 3.31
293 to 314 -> 3.15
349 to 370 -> 3.11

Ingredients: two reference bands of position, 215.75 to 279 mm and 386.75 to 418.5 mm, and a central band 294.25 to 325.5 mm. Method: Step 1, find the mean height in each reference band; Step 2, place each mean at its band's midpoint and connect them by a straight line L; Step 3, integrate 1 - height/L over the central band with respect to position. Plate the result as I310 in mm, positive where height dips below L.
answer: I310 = 2.84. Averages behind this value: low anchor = 3.52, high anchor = 3.14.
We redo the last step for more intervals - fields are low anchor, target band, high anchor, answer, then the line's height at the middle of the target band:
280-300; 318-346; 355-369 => 1.64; 3.18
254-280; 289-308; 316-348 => 0.62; 3.31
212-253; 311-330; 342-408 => 1.94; 3.26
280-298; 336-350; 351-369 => 0.12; 3.14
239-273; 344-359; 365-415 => 0.36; 3.24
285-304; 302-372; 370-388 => 2.60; 3.18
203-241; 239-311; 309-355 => -3.06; 3.27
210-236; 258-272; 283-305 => -1.12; 3.39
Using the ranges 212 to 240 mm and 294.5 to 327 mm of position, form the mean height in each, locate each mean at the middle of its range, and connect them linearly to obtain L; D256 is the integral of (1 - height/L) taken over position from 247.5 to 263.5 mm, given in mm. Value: -0.7 mm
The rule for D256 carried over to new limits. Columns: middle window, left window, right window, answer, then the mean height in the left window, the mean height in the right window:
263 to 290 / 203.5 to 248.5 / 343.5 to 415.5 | -1.28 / 3.47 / 3.13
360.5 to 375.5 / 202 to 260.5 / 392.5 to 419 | 0.59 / 3.47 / 3.18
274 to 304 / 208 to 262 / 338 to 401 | 0.22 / 3.5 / 3.11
